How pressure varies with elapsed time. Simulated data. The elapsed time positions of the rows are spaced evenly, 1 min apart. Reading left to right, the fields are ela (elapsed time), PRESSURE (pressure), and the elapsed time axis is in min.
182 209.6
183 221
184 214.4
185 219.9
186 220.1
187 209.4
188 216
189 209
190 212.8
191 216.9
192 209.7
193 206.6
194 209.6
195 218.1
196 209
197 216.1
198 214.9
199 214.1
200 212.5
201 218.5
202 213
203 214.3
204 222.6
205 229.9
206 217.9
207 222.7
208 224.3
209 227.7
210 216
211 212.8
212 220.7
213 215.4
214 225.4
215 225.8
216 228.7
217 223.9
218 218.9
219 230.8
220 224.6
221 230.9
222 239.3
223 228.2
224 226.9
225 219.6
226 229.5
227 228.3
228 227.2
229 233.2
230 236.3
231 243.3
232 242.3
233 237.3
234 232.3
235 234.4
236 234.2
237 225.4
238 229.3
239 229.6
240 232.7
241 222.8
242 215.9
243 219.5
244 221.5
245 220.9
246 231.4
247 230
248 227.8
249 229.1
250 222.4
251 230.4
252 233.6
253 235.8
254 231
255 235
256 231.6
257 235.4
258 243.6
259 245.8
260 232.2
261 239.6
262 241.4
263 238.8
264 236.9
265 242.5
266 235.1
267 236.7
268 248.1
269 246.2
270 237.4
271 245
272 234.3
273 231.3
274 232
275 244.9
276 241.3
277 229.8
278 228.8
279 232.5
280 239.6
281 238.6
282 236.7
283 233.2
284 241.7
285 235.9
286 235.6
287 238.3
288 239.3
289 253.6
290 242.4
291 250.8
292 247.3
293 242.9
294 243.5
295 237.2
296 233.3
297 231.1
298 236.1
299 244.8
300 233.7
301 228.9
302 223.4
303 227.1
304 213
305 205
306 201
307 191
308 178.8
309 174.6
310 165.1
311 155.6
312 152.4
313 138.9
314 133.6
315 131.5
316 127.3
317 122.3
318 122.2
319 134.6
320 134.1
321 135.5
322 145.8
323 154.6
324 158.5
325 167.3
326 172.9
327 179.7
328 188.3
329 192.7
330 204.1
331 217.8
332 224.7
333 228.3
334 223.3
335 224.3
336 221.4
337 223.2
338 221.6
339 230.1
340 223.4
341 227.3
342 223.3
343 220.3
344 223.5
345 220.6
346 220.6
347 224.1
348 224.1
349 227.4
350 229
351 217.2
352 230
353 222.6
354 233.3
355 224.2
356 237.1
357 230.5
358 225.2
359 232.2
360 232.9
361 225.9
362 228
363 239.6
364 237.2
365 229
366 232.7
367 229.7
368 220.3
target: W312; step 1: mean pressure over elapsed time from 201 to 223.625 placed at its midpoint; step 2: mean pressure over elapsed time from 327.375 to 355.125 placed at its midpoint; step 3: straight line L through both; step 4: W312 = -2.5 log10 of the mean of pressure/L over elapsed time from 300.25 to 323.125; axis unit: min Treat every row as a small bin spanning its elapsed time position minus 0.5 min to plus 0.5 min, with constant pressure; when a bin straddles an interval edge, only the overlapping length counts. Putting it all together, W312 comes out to 0.31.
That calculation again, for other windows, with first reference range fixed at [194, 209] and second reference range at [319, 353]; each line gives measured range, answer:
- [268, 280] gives -0.13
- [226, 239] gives -0.09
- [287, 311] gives -0.07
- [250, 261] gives -0.11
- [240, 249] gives -0.06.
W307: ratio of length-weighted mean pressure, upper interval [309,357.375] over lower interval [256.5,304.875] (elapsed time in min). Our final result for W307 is 0.81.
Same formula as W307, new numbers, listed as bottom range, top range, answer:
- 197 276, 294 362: 0.88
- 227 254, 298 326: 0.75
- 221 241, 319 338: 0.81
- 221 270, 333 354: 0.96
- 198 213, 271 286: 1.08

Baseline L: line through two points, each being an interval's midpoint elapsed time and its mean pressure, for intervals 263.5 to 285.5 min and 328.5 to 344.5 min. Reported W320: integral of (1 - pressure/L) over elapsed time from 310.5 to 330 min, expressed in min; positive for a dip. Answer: 6.4 min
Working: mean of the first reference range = 238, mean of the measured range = 151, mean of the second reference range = 221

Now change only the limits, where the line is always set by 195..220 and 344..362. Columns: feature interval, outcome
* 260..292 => -2.3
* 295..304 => -0.3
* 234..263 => -1.2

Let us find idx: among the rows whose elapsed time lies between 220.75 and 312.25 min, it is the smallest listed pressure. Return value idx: 152.4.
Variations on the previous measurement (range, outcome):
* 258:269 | 232.2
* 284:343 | 122.2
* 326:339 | 172.9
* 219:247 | 215.9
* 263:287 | 228.8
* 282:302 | 223.4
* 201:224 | 212.8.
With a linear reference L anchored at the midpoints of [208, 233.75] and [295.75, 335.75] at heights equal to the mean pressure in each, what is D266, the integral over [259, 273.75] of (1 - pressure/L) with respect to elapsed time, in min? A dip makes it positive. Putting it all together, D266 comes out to -2.3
